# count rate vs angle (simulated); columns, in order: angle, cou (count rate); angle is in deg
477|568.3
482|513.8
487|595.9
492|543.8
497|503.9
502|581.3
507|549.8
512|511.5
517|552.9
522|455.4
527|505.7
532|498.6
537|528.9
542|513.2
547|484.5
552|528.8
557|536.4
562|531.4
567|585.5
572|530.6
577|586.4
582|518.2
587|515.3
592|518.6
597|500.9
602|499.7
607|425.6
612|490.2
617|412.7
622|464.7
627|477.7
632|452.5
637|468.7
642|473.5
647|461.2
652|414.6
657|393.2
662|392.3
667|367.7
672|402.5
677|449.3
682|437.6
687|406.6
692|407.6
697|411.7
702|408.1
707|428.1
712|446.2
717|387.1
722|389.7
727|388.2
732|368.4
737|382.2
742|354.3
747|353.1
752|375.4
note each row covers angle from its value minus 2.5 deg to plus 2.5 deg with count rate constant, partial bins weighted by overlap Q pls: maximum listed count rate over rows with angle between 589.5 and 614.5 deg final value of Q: 518.6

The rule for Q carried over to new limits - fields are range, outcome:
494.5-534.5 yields 581.3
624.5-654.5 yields 477.7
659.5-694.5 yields 449.3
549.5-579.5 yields 586.4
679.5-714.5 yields 446.2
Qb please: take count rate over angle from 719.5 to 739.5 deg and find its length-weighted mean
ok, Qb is 382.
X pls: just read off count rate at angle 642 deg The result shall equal 473.5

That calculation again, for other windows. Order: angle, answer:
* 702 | 408.1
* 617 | 412.7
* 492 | 543.8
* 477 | 568.3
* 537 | 528.9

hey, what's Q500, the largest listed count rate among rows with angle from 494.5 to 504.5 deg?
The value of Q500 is 581.3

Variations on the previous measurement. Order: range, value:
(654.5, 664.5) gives 393.2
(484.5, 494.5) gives 595.9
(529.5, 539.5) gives 528.9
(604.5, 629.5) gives 490.2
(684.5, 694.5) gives 407.6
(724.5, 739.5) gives 388.2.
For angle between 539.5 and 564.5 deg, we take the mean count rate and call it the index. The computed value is 519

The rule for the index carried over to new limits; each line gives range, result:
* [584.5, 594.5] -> 517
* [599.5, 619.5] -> 457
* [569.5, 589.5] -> 538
